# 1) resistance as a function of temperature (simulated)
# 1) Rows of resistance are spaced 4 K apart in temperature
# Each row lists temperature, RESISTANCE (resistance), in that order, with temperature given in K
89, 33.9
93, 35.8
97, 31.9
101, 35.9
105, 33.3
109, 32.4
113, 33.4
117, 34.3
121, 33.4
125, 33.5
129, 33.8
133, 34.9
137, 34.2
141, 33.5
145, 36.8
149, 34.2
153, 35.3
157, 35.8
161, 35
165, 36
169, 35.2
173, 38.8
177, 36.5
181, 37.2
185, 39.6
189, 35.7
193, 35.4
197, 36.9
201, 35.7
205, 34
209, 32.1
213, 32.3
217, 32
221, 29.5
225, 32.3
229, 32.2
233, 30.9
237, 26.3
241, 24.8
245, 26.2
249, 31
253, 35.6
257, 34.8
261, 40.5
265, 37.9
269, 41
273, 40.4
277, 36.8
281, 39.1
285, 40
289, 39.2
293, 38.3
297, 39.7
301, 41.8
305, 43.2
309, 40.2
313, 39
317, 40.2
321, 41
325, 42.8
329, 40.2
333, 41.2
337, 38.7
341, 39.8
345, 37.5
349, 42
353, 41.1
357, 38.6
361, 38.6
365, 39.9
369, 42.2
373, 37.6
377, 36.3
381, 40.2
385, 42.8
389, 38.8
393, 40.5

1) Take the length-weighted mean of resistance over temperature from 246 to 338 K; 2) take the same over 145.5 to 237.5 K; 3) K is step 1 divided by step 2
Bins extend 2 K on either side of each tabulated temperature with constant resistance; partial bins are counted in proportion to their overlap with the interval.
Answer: 1.1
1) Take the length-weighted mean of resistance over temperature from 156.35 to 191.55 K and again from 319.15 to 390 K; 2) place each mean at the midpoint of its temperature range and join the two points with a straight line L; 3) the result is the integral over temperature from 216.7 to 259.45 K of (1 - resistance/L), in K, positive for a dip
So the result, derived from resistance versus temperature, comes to 8.2 K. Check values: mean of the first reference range 36.7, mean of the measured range 30.6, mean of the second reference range 40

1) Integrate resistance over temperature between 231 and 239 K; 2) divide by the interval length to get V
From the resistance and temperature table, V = 28.6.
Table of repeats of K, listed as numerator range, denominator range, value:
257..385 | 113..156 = 1.16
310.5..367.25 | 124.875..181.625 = 1.13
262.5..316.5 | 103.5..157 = 1.16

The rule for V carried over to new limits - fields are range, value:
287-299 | 39.1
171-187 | 38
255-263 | 37.6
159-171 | 35.4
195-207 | 35.5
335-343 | 39.2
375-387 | 39.8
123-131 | 33.6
